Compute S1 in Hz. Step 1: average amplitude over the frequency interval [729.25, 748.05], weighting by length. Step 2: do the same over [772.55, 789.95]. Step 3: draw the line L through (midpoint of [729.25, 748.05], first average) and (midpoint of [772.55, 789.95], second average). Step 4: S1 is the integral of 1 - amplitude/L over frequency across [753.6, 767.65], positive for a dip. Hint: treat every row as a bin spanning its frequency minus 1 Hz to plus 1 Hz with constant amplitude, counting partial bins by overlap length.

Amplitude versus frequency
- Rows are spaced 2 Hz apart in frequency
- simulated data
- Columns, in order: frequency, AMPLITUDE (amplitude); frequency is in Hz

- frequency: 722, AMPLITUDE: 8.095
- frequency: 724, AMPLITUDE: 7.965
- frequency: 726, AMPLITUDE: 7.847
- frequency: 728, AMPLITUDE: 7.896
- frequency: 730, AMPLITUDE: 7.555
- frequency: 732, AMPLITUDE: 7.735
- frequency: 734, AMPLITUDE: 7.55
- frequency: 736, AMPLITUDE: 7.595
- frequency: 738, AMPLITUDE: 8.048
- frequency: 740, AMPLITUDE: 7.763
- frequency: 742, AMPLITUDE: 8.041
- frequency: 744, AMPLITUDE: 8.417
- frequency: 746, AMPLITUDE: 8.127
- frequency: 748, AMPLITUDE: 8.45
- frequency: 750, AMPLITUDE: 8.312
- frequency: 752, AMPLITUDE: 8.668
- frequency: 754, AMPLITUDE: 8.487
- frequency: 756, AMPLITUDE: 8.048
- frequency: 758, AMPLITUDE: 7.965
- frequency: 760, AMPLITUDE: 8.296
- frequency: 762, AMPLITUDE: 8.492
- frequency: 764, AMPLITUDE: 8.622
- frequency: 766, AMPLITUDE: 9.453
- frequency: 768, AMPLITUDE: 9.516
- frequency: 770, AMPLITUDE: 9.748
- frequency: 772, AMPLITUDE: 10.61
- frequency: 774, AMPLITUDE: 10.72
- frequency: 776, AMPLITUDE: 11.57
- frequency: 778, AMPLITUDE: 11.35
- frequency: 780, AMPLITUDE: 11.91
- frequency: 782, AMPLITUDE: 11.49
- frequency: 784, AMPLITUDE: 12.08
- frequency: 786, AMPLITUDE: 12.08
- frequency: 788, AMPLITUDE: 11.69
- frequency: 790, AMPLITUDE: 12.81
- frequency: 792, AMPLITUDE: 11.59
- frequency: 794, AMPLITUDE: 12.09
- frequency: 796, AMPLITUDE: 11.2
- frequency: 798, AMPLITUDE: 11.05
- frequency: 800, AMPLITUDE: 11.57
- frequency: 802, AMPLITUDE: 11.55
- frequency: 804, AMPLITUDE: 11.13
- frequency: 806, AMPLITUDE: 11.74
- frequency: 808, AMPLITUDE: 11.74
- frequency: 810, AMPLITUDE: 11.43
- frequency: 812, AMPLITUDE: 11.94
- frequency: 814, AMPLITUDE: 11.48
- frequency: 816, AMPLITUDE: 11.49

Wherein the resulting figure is 1.9 Hz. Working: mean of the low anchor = 7.91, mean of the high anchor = 11.7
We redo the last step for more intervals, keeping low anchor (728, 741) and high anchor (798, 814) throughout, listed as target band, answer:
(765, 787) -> -2.21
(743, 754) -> 0.09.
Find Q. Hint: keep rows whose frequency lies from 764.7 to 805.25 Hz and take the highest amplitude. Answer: 12.81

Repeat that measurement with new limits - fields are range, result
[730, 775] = 10.72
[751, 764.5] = 8.668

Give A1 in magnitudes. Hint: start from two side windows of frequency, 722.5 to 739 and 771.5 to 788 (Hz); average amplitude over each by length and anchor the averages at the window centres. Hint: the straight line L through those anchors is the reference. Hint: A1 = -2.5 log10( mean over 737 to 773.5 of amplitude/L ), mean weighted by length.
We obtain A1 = 0.12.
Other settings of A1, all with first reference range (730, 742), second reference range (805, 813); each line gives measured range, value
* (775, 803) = -0.11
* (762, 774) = -0.01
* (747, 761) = 0.05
